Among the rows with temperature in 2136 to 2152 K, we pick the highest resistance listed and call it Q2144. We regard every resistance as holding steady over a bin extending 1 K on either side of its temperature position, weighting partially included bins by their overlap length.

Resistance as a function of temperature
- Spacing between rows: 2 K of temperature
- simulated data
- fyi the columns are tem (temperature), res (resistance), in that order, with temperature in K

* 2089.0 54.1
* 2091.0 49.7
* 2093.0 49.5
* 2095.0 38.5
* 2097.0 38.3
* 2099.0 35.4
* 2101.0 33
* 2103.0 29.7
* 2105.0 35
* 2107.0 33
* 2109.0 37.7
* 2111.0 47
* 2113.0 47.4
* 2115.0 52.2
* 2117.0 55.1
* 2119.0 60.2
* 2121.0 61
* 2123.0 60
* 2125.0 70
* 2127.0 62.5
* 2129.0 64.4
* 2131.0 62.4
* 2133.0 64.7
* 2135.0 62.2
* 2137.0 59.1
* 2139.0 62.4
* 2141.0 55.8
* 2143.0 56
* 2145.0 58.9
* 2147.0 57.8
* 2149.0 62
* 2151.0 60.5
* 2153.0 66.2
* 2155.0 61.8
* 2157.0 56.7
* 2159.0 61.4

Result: 62.4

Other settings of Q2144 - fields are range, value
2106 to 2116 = 52.2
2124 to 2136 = 70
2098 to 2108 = 35.4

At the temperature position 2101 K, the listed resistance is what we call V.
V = 33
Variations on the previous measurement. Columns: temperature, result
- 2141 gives 55.8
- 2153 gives 66.2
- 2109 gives 37.7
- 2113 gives 47.4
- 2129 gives 64.4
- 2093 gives 49.5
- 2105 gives 35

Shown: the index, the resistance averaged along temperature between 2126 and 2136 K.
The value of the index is 63.2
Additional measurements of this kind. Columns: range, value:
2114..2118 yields 53.7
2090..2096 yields 45.9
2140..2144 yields 55.9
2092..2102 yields 38.9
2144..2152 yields 59.8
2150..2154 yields 63.4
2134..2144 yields 59.1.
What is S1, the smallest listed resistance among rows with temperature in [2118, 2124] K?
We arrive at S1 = 60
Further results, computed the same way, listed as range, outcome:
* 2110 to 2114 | 47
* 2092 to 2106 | 29.7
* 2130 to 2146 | 55.8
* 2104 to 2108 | 33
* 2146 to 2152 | 57.8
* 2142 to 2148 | 56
